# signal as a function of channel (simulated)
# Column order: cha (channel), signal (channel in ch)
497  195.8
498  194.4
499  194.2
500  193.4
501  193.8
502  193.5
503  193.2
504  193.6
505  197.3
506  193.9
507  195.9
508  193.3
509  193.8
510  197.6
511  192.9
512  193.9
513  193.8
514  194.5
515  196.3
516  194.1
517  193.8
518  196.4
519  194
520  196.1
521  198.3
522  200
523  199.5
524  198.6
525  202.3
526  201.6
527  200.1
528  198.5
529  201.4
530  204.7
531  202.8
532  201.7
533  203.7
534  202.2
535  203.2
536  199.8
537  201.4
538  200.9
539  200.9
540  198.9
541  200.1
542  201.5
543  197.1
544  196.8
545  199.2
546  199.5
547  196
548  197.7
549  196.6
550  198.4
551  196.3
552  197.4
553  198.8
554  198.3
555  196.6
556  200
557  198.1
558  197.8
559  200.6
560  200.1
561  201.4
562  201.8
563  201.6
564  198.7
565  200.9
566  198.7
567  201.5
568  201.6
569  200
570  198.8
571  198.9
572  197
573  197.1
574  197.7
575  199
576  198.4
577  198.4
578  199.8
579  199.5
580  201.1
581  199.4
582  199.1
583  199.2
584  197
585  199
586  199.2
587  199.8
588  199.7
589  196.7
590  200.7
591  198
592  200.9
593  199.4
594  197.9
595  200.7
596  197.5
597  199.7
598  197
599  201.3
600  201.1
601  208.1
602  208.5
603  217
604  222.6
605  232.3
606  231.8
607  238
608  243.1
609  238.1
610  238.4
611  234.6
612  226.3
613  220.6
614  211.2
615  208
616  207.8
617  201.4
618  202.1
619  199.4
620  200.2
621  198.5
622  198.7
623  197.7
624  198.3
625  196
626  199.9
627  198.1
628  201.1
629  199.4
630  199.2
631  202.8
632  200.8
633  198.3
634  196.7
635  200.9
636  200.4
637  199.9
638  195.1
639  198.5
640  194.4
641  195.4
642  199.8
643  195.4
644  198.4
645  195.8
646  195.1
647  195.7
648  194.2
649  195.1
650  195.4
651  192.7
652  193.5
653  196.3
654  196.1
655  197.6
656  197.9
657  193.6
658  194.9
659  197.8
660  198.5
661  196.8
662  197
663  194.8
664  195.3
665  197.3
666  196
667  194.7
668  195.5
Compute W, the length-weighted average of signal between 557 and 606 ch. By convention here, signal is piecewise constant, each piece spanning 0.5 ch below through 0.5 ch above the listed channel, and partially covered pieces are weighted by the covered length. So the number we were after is 202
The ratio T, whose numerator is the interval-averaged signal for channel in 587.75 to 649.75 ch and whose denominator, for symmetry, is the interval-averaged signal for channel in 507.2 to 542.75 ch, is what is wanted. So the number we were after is 1.03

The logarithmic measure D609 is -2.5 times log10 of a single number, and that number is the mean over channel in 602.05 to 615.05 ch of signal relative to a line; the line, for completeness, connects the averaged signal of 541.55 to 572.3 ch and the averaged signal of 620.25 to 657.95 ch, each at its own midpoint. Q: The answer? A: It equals -0.15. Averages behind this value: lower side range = 199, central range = 228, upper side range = 197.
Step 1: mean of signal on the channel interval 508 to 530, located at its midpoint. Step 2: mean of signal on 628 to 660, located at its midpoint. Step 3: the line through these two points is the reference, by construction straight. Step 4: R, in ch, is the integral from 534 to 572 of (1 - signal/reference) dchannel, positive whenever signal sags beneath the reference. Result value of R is -0.4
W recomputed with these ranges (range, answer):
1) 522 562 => 200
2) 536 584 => 199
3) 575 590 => 199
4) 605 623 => 217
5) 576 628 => 207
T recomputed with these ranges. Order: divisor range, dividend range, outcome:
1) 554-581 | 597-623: 1.08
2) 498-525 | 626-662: 1.01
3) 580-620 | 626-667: 0.94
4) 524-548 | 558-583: 1.00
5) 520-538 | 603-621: 1.10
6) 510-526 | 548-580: 1.01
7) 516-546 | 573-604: 1.00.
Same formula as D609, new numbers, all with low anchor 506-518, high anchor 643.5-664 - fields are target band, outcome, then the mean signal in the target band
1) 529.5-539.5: -0.040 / 202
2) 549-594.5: -0.022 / 199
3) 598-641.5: -0.069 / 208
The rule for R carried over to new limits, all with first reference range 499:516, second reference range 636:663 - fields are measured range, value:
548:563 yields -0.29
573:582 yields -0.17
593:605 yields -0.61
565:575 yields -0.20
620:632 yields -0.20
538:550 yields -0.23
